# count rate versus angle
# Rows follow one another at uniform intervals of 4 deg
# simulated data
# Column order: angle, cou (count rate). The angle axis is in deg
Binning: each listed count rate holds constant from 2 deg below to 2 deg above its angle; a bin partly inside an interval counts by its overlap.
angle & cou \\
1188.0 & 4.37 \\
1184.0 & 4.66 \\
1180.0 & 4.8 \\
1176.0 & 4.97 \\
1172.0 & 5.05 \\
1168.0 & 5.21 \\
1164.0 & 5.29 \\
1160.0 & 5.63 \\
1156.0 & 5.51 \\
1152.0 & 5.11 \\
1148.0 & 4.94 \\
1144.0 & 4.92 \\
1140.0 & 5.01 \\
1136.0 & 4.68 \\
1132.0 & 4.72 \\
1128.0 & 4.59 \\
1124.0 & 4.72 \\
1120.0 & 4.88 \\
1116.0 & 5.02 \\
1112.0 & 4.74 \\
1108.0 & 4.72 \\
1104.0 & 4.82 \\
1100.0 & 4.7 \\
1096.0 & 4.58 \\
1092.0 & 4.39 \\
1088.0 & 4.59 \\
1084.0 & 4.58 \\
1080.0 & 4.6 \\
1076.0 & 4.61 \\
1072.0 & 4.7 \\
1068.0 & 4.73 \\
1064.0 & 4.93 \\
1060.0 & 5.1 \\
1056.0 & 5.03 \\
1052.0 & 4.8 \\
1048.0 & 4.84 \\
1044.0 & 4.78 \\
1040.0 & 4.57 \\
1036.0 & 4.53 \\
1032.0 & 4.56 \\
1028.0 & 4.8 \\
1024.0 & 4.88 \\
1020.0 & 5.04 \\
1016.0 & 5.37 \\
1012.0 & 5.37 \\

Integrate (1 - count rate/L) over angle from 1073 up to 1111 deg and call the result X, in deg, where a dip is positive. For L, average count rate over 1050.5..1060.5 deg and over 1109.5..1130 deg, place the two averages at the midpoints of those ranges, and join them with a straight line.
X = 1.9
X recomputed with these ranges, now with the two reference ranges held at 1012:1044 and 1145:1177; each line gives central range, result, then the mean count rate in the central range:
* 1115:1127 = 0.63 deg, 4.84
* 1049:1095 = 2.21 deg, 4.73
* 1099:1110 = 0.67 deg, 4.75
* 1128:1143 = 1.05 deg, 4.78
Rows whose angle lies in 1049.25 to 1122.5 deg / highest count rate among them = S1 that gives 5.1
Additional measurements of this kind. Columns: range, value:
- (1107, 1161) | 5.63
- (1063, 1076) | 4.93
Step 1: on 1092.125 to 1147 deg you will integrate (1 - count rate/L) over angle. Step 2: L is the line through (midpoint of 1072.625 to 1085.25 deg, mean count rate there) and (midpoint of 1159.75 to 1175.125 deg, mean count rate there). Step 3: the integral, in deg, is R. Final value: 1.4 deg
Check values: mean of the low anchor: 4.61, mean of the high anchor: 5.23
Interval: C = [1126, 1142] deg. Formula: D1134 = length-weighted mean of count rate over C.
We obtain 4.75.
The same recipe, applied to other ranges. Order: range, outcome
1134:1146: 4.87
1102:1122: 4.84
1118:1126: 4.8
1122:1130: 4.65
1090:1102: 4.56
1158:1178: 5.23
